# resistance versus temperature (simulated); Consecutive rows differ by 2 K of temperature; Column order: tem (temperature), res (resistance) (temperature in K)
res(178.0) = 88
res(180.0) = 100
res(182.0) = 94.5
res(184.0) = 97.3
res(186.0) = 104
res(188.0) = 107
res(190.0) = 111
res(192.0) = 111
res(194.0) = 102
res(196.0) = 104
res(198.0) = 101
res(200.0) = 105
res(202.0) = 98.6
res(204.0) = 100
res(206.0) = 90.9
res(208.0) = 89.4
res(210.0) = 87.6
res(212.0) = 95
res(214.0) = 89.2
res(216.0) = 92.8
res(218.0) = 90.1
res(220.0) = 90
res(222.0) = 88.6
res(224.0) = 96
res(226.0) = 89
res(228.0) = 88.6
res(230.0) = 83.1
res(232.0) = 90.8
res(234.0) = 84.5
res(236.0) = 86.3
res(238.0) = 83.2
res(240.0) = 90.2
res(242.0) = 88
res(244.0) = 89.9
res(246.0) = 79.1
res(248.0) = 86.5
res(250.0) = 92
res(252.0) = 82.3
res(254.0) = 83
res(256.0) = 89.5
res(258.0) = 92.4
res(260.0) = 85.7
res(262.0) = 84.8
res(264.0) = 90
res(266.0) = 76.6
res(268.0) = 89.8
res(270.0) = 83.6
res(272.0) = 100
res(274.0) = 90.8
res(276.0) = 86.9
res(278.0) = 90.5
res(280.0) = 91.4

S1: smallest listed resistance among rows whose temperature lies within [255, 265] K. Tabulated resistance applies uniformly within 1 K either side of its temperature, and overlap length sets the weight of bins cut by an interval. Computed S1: 84.8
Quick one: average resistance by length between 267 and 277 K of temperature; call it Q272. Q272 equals 90.2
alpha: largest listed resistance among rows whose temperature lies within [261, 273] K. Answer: 100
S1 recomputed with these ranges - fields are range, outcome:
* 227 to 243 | 83.1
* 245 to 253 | 79.1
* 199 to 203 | 98.6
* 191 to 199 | 101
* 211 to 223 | 88.6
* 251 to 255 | 82.3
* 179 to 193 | 94.5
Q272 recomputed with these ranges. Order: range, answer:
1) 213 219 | 90.7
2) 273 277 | 88.8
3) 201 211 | 93.3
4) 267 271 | 86.7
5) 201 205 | 99.3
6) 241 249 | 85.9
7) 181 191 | 103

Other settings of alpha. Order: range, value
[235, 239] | 86.3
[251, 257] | 89.5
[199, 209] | 105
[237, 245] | 90.2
